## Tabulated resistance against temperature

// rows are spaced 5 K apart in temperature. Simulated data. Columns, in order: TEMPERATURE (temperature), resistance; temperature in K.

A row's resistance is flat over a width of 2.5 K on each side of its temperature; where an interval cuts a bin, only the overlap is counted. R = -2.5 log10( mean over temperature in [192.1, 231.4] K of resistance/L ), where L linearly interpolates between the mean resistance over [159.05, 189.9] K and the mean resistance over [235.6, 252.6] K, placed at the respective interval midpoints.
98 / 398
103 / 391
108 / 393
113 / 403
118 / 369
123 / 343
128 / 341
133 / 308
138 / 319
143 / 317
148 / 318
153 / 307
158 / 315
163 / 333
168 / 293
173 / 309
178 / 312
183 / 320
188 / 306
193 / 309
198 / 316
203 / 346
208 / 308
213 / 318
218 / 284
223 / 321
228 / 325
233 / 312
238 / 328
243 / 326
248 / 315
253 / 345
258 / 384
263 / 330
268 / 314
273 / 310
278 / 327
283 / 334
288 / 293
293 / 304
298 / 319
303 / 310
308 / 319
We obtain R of 0.012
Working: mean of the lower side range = 312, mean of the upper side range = 326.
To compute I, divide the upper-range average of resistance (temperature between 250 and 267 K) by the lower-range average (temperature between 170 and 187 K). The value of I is 1.1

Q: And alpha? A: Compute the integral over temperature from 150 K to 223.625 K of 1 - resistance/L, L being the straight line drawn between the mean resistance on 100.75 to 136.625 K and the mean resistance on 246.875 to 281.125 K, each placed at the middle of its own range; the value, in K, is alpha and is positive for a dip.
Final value 7.5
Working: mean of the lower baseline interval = 362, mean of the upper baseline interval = 333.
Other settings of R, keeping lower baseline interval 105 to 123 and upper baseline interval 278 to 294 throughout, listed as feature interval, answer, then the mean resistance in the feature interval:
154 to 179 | 0.16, 312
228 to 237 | 0.06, 318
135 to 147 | 0.17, 318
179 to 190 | 0.13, 313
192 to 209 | 0.08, 322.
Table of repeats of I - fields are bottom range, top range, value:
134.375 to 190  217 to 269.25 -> 1.04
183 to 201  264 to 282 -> 1.02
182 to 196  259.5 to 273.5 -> 1.04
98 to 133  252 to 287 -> 0.90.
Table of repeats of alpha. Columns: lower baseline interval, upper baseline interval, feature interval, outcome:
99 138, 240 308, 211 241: 1.9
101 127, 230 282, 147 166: 2.4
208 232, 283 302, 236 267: -2.6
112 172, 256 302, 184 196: 0.6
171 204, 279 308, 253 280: -1.7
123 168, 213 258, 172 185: 0.3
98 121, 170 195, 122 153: 3.2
